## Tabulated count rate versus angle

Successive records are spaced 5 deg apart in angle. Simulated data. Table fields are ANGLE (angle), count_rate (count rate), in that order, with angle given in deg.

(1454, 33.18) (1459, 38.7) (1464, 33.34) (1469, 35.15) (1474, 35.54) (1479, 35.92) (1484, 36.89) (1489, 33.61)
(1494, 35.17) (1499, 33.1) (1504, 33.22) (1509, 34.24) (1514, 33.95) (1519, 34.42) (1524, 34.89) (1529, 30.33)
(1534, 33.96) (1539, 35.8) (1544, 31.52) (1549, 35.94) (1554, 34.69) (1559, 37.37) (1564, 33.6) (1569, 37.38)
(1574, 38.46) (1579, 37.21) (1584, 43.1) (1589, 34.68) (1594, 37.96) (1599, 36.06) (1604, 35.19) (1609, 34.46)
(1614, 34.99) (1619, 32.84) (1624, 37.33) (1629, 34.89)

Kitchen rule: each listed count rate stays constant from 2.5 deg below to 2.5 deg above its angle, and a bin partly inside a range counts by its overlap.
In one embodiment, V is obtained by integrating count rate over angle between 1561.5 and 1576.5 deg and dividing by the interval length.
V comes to 36.5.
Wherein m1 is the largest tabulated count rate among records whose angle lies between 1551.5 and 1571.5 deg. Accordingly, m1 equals 37.38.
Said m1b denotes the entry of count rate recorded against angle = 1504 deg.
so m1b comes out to 33.22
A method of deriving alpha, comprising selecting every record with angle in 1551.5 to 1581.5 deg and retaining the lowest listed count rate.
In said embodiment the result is 33.6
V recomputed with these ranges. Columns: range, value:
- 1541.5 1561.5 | 34.9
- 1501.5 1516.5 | 33.8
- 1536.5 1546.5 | 33.7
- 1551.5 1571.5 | 35.8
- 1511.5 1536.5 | 33.5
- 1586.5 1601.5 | 36.2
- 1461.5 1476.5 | 34.7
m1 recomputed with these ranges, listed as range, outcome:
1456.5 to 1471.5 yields 38.7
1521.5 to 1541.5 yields 35.8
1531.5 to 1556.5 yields 35.94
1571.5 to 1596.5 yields 43.1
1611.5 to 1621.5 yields 34.99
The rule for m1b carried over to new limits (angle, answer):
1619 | 32.84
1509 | 34.24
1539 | 35.8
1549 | 35.94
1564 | 33.6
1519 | 34.42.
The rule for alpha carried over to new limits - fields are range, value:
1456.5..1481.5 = 33.34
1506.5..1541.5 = 30.33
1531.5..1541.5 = 33.96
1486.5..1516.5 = 33.1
